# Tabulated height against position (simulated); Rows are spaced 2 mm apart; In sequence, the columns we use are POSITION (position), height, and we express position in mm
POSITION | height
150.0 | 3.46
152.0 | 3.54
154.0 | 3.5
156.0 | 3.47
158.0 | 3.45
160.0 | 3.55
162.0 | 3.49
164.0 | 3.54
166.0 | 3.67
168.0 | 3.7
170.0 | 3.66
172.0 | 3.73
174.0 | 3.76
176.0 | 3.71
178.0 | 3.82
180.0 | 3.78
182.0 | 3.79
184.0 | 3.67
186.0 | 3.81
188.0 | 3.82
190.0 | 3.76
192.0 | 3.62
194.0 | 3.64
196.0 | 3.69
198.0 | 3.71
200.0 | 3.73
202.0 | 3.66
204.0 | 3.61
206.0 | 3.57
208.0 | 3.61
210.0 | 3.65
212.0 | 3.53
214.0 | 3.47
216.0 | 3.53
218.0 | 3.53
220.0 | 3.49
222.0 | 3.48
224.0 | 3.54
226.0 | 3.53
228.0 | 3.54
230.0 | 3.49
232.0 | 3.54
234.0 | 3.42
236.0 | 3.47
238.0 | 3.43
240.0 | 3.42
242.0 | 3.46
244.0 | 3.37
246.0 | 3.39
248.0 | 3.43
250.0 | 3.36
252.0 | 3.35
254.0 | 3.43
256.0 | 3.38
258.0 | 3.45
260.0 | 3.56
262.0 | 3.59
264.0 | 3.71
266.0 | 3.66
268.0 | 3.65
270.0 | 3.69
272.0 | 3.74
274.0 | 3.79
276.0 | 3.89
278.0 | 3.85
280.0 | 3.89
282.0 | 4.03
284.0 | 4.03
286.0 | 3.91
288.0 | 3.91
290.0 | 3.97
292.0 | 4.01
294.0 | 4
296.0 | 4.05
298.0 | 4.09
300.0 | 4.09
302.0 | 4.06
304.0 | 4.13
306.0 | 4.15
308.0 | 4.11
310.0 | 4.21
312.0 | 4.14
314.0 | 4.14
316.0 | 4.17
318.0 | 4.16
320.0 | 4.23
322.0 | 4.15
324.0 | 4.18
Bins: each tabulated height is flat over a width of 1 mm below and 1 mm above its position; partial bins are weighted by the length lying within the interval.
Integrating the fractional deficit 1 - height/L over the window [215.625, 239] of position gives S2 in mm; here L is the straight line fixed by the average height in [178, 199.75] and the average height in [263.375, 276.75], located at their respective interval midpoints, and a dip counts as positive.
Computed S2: 1.5 mm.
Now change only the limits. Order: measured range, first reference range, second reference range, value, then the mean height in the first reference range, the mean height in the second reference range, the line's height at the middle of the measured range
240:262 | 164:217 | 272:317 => 2.6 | 3.68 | 4.02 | 3.88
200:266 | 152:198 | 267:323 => 5.6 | 3.66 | 4.01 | 3.83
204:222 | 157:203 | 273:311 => 1.1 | 3.69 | 4.01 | 3.78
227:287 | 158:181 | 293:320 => 5.5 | 3.66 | 4.12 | 3.95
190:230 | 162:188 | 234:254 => -0.3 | 3.72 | 3.41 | 3.56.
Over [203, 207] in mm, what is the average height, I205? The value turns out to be 3.59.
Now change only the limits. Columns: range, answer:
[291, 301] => 4.05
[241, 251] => 3.4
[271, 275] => 3.77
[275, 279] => 3.87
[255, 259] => 3.42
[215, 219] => 3.53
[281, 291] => 3.97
